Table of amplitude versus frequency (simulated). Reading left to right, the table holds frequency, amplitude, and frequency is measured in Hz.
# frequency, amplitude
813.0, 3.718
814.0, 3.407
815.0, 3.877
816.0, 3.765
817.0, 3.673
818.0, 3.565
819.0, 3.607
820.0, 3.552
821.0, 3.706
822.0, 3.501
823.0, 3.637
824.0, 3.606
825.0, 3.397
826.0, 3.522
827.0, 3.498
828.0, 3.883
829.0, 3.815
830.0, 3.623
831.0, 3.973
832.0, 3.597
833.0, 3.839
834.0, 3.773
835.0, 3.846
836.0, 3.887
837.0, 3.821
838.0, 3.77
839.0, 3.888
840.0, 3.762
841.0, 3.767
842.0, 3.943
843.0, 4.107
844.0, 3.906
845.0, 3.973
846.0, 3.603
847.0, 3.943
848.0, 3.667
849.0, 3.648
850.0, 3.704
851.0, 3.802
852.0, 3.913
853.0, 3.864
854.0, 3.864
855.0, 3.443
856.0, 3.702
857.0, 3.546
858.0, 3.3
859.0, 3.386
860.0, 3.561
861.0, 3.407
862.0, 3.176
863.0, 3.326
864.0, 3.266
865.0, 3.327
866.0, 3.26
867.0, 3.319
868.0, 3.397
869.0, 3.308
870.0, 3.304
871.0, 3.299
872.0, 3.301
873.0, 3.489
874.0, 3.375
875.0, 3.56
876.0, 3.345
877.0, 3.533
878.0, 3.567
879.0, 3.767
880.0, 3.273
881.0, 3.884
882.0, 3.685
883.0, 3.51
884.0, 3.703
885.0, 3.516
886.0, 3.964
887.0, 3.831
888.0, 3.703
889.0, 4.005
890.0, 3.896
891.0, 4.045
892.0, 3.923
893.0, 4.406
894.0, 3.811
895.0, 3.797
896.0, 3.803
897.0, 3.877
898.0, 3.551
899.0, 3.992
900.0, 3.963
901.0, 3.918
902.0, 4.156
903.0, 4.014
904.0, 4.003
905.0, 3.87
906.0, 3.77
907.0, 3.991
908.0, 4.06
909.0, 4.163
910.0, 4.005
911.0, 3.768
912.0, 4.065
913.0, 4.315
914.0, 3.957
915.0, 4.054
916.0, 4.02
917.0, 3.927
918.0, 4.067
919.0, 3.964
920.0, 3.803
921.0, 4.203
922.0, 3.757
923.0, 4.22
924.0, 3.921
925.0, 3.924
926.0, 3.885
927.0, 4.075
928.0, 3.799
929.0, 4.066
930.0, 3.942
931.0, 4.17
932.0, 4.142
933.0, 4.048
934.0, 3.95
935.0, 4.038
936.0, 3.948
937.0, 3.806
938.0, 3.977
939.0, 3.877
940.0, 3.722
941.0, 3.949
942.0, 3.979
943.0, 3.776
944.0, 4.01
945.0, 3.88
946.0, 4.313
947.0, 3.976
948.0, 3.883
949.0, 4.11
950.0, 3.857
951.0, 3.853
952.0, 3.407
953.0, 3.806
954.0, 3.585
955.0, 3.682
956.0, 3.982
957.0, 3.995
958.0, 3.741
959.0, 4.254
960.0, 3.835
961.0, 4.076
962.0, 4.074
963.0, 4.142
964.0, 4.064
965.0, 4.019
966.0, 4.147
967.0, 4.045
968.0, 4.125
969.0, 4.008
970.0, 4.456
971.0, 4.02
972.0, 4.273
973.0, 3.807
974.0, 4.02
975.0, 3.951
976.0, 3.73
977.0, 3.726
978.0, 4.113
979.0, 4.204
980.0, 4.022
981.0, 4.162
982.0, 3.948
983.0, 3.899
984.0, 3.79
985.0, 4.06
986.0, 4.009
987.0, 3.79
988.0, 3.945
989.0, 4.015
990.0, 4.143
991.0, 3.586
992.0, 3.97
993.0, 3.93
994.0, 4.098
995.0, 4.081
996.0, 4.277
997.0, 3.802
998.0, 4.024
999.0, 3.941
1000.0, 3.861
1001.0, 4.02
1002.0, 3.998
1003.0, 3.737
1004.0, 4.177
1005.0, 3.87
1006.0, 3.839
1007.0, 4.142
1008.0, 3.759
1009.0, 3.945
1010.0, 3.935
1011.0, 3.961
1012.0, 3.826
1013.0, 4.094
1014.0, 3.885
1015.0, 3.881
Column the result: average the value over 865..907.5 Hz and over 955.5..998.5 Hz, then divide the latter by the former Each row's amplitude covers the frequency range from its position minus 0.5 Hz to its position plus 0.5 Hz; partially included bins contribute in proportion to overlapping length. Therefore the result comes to 1.1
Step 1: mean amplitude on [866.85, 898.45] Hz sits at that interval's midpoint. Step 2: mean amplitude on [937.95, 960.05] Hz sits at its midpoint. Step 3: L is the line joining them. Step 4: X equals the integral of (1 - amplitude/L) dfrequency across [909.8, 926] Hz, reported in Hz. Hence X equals -0.9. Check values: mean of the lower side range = 3.65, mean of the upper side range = 3.89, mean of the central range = 3.99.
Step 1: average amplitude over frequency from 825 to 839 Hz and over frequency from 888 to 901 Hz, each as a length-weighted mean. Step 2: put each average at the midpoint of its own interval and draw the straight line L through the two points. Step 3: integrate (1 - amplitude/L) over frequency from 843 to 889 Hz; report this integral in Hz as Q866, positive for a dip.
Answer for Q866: 3.2 Hz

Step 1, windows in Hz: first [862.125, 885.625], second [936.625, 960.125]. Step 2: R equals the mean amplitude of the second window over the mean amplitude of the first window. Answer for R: 1.13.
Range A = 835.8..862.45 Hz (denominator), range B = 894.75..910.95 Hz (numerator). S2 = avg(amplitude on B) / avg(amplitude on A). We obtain 1.06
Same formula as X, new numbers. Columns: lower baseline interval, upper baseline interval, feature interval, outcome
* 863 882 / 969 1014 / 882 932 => -4.97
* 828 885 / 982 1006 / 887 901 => -0.73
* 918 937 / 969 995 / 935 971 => 0.30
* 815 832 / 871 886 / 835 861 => -1.03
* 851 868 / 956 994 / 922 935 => -0.71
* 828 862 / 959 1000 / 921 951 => -0.35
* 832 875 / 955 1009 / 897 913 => -0.84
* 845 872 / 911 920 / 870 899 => 0.43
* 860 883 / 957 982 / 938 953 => -0.04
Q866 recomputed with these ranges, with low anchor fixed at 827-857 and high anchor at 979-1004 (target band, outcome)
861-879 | 2.1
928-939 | -0.3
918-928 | -0.2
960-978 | -0.4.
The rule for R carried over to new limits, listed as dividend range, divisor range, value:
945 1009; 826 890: 1.09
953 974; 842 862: 1.09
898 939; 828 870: 1.09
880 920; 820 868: 1.07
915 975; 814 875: 1.10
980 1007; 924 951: 1.00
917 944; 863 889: 1.13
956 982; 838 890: 1.12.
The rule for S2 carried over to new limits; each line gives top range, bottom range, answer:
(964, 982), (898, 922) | 1.01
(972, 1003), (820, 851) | 1.06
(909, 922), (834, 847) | 1.04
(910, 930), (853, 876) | 1.17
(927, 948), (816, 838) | 1.08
